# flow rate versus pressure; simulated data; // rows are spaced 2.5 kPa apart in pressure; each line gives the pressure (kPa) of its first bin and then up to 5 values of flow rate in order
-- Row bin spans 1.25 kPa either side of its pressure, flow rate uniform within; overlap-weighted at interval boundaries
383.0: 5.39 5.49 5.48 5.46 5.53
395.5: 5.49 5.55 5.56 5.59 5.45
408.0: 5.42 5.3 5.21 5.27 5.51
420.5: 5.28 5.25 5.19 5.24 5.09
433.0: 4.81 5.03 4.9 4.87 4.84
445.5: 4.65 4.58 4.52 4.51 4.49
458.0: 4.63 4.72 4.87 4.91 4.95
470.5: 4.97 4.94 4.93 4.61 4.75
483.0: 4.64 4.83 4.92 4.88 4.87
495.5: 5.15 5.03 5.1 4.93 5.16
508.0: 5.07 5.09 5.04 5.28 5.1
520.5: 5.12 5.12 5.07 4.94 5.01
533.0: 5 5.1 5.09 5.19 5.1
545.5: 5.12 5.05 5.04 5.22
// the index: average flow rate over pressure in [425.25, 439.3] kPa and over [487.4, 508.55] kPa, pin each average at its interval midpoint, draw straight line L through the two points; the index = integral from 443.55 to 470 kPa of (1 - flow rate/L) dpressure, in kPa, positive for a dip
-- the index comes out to 1.74 kPa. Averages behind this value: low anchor 5.03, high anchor 5.01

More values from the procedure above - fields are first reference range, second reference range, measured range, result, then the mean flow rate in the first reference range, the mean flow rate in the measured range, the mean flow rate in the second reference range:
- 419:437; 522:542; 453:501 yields 2.4 kPa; 5.13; 4.84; 5.06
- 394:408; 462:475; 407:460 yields 2.7 kPa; 5.52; 4.97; 4.93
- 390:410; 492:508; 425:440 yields 0.9 kPa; 5.5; 5.03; 5.04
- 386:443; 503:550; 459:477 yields 1.0 kPa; 5.29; 4.89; 5.09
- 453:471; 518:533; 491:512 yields -0.4 kPa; 4.76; 5.04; 5.05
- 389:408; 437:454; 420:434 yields -0.3 kPa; 5.51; 5.14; 4.7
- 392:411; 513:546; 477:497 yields 1.5 kPa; 5.49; 4.84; 5.09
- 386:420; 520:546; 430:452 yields 2.2 kPa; 5.44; 4.8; 5.08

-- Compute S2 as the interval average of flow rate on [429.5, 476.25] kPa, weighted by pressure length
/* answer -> 4.8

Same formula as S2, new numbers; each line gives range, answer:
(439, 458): 4.64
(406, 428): 5.31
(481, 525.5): 5.02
